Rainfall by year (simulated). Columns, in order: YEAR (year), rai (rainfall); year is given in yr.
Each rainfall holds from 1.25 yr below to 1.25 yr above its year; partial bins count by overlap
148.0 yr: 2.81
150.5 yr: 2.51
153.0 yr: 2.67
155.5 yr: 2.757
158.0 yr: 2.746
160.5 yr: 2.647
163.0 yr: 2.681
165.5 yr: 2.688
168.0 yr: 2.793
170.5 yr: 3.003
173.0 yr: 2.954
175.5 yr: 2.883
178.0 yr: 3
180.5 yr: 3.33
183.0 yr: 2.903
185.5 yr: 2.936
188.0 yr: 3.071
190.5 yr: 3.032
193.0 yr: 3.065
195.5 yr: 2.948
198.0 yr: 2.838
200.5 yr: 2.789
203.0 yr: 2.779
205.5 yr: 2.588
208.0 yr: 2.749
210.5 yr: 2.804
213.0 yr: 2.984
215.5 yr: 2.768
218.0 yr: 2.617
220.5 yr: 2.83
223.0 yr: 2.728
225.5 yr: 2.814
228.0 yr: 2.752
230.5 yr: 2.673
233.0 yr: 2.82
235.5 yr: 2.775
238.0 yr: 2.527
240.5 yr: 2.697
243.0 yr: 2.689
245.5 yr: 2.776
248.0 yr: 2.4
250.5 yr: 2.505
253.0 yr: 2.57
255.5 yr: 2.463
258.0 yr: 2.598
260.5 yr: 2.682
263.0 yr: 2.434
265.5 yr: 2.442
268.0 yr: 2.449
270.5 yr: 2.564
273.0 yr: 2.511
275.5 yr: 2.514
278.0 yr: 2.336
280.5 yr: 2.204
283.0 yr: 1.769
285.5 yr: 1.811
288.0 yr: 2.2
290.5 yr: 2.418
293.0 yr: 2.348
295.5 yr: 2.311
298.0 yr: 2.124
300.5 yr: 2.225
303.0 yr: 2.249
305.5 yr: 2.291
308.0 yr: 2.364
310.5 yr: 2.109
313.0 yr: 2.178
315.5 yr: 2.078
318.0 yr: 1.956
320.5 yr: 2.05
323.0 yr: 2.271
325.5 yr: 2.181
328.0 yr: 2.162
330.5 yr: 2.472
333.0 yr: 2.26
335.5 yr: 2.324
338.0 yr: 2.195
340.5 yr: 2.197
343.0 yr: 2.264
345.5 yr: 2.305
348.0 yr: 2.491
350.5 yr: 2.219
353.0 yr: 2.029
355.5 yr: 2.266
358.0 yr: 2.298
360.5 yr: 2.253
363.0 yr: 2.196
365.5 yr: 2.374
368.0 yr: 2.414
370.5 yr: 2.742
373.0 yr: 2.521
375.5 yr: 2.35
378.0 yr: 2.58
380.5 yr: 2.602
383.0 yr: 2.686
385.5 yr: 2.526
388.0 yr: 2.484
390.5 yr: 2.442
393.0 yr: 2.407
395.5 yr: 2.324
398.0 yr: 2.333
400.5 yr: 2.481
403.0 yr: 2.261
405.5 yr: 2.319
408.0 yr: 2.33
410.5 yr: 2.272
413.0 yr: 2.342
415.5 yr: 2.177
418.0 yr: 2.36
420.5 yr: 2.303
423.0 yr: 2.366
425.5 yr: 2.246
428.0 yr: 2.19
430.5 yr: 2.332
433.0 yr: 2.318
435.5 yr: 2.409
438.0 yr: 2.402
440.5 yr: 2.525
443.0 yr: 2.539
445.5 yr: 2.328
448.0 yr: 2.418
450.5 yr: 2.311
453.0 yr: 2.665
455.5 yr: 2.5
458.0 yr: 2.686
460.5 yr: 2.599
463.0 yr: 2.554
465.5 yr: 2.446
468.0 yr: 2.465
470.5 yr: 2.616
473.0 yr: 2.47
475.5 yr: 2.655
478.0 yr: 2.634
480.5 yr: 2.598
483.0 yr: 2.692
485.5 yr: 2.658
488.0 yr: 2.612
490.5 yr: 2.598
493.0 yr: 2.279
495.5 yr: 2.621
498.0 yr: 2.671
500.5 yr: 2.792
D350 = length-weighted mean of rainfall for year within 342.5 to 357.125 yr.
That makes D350 2.26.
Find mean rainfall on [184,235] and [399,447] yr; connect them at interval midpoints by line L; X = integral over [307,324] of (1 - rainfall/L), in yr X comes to 2.9 yr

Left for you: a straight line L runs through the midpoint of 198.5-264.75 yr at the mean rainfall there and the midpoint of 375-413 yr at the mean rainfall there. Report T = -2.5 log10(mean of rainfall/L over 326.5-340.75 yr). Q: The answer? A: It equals 0.11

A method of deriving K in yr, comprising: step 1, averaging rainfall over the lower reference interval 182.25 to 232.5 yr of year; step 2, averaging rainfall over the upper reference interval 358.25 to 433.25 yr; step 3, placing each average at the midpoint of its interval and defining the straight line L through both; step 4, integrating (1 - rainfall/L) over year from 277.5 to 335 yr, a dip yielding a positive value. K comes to 9.0 yr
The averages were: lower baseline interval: 2.83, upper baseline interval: 2.38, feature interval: 2.19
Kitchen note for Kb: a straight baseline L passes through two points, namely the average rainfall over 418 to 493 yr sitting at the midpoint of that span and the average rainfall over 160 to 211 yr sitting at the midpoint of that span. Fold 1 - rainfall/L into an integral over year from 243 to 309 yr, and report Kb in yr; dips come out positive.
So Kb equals 9.05 yr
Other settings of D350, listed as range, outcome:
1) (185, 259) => 2.75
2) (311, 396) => 2.32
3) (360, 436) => 2.39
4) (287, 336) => 2.23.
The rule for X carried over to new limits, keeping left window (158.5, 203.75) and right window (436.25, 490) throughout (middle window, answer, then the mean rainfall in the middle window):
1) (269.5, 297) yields 5.03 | 2.27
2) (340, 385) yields 4.85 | 2.38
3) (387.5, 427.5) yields 4.26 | 2.33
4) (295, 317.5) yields 4.44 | 2.2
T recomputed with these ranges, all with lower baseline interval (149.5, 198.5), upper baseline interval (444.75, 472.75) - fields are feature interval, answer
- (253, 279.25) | 0.11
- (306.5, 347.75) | 0.20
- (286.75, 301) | 0.20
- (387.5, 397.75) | 0.08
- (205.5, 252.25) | 0.04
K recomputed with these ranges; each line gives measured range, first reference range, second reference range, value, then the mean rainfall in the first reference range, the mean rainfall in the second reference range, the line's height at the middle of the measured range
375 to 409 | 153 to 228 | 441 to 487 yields 2.4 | 2.85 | 2.55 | 2.63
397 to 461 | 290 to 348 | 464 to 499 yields 2.1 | 2.24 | 2.57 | 2.46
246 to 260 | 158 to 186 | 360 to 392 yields 1.0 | 2.88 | 2.48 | 2.72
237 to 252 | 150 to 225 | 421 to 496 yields 0.9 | 2.84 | 2.49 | 2.77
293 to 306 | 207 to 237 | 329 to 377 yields 1.4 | 2.77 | 2.33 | 2.51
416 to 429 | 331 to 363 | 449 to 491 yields 0.9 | 2.26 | 2.57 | 2.45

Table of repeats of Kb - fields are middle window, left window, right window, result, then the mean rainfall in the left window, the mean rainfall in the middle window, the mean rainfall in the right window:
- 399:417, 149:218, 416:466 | 1.2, 2.84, 2.31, 2.42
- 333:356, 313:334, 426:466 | -0.3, 2.18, 2.25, 2.45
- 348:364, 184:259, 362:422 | 1.6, 2.75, 2.23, 2.41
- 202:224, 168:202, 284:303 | 0.1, 2.97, 2.76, 2.2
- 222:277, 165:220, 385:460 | 3.2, 2.89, 2.61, 2.39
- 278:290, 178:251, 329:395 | 2.5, 2.81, 2.06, 2.38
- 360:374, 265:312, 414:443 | -0.7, 2.27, 2.42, 2.34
